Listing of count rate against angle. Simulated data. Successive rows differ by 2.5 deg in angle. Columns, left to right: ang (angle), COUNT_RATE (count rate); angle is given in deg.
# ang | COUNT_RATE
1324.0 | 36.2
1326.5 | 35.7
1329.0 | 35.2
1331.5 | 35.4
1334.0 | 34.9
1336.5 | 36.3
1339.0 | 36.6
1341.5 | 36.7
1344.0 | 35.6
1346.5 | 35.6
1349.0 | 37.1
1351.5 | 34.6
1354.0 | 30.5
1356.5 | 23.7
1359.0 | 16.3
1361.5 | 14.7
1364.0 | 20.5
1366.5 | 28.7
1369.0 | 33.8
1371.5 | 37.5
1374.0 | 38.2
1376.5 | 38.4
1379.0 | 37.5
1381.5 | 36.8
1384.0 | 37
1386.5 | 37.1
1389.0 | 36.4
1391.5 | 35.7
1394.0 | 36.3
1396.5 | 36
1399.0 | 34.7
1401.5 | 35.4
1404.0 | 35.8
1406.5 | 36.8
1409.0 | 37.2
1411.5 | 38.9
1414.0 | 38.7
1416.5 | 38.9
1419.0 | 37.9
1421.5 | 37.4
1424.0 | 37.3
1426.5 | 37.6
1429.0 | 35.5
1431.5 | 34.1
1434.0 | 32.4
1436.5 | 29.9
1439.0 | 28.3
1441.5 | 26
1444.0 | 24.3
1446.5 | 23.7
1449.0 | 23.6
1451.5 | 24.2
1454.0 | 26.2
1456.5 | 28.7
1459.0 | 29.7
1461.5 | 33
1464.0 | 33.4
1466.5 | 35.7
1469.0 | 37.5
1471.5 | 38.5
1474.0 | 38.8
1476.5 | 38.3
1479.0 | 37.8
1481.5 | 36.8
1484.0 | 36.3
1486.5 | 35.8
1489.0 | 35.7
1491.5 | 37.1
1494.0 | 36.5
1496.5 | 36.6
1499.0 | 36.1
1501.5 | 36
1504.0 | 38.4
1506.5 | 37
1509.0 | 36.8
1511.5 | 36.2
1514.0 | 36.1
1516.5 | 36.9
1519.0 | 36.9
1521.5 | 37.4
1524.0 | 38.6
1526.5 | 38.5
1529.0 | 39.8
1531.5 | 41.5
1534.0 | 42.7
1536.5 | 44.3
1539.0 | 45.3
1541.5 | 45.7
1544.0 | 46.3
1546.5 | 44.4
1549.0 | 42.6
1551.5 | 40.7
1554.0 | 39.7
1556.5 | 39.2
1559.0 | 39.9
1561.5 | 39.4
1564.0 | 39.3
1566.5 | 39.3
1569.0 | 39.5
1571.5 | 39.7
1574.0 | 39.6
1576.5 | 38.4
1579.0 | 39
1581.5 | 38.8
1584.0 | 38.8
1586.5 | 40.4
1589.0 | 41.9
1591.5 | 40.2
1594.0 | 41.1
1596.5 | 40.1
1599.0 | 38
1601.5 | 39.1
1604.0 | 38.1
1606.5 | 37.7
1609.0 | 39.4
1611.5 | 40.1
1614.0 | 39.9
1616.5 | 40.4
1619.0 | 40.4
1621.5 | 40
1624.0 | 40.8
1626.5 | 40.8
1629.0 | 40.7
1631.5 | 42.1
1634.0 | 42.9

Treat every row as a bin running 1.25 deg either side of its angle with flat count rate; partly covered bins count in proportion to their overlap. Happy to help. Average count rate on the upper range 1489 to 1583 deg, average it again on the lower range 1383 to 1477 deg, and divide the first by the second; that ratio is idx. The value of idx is 1.2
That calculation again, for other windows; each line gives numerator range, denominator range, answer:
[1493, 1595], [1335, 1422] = 1.16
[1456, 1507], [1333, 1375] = 1.15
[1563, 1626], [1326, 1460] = 1.20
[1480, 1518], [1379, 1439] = 1.01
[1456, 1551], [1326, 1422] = 1.11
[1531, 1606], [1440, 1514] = 1.21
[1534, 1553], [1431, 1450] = 1.60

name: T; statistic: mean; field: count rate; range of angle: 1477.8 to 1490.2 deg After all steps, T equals 36.5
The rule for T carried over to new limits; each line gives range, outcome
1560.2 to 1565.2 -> 39.4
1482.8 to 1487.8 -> 36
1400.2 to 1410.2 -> 36.3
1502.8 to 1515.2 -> 36.9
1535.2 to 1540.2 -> 44.8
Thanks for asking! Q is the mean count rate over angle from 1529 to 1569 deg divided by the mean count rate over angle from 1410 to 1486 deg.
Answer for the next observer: 1.26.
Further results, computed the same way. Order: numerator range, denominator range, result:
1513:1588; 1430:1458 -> 1.47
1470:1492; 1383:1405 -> 1.03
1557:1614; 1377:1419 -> 1.07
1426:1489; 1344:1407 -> 0.98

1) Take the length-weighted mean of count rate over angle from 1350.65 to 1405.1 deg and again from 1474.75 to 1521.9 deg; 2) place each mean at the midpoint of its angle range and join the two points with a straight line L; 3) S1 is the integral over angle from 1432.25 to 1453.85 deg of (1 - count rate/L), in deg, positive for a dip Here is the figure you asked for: 5.0 deg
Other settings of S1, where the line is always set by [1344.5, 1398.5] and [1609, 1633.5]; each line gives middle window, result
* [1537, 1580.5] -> -2.9 deg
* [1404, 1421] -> -2.0 deg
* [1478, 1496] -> -0.1 deg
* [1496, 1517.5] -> 0.1 deg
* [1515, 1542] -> -2.1 deg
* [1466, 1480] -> -0.8 deg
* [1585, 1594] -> -0.3 deg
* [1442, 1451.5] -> 3.0 deg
